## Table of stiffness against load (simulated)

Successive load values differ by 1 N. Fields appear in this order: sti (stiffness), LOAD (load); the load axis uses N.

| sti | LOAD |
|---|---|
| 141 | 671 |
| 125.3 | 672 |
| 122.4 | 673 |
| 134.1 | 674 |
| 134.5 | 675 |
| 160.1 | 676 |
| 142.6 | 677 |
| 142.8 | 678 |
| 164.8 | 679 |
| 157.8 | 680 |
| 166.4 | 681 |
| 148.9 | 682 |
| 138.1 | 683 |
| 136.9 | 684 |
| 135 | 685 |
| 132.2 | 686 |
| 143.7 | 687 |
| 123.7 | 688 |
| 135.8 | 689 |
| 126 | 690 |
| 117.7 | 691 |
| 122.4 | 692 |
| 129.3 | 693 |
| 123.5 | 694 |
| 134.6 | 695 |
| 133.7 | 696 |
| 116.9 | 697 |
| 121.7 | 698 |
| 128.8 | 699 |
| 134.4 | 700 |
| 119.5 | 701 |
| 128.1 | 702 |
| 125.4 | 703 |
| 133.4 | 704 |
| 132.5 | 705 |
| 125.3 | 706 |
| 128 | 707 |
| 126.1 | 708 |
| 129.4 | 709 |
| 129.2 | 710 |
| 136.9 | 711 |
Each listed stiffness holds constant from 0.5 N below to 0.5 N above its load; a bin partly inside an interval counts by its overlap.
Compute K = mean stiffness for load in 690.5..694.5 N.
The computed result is 123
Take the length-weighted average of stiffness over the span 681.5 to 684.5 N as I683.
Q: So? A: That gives 141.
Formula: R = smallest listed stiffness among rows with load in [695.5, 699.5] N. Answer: 116.9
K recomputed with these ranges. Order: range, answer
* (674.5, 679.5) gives 149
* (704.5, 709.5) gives 128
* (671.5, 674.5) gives 127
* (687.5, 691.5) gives 126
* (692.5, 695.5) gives 129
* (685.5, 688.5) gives 133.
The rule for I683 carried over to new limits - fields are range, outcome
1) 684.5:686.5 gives 134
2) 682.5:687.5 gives 137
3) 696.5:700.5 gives 125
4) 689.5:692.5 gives 122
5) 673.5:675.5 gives 134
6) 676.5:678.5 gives 143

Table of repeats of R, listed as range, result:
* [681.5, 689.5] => 123.7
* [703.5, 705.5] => 132.5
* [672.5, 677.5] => 122.4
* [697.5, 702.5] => 119.5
